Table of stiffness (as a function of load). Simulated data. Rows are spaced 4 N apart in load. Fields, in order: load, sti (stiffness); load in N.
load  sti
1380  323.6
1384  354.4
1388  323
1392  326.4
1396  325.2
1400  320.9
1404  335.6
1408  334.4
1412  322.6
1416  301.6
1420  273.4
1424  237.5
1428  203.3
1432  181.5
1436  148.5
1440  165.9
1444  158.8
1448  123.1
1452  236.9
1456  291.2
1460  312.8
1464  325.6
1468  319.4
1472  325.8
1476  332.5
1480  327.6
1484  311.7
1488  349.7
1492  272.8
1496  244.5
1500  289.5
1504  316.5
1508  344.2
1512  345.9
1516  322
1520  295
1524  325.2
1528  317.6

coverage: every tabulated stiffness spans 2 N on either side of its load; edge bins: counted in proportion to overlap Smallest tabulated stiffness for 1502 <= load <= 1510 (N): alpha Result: 316.5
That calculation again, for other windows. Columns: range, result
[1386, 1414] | 320.9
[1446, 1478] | 123.1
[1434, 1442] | 148.5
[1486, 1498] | 244.5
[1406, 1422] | 273.4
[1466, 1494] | 272.8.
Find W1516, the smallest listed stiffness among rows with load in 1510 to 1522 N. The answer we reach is 295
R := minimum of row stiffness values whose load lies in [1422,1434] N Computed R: 181.5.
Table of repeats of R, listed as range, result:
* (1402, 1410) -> 334.4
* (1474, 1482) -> 327.6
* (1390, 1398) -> 325.2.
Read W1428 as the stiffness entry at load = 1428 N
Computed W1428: 203.3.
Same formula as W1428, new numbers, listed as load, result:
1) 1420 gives 273.4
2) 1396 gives 325.2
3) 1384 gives 354.4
